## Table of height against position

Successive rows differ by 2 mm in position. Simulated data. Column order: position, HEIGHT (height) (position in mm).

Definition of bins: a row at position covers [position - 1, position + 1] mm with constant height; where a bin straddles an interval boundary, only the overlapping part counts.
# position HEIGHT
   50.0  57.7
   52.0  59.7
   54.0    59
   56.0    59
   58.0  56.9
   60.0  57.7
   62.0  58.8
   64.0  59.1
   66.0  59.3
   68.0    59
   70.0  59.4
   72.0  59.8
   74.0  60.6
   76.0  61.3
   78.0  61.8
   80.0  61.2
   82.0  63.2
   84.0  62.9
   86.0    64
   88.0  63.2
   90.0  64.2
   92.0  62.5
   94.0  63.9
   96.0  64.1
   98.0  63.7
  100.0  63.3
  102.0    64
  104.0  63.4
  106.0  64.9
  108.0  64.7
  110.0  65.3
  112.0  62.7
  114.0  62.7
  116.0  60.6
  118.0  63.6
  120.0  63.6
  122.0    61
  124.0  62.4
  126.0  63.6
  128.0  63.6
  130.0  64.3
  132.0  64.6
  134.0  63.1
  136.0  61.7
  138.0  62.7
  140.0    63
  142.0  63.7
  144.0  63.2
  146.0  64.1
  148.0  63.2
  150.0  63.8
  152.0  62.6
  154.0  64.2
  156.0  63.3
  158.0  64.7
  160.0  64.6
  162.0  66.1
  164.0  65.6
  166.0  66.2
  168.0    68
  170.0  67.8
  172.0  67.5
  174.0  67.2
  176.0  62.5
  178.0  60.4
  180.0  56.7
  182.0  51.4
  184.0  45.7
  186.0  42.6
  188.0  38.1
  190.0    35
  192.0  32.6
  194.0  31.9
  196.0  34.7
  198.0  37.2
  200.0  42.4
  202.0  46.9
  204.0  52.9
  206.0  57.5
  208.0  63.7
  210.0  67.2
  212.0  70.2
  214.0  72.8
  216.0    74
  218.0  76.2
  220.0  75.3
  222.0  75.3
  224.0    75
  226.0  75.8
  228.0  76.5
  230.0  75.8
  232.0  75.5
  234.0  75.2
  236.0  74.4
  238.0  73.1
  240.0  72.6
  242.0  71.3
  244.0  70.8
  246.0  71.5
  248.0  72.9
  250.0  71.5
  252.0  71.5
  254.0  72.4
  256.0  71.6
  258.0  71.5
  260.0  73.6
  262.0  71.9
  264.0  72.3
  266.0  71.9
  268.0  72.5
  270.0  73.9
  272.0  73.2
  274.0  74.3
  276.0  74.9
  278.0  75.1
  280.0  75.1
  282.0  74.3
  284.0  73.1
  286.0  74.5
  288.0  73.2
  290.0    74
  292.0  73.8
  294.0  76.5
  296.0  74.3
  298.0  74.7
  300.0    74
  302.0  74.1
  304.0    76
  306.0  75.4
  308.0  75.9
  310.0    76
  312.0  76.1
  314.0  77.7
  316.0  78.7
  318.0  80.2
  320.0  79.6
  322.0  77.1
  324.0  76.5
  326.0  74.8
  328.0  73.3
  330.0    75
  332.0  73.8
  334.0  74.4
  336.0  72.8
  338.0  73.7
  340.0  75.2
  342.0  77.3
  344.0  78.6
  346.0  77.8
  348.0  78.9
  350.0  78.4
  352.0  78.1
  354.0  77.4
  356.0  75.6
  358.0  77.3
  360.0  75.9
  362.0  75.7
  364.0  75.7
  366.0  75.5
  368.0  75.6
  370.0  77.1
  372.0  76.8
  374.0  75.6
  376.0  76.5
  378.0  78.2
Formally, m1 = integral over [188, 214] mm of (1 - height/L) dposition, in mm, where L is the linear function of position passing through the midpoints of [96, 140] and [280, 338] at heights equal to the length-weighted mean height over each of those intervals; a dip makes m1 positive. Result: 7.72 mm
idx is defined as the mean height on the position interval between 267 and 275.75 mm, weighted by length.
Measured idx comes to 73.6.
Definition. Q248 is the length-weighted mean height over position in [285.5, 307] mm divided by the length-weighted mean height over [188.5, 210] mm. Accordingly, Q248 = 1.7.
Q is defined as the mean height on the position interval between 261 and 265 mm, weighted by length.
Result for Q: 72.1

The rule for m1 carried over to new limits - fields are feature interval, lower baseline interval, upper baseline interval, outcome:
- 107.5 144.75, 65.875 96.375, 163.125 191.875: -2.5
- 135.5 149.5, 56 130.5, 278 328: 0.5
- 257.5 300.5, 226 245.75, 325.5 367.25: 0.5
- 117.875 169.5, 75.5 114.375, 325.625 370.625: 1.5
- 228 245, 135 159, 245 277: -0.8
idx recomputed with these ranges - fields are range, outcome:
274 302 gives 74.4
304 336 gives 76.2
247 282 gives 73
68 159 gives 63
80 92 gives 63.2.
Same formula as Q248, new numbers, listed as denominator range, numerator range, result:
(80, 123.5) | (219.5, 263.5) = 1.16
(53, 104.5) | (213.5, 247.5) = 1.21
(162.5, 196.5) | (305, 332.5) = 1.44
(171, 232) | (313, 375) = 1.31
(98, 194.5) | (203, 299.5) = 1.20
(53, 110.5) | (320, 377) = 1.23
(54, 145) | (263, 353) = 1.21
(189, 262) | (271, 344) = 1.16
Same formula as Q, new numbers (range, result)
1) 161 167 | 66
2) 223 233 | 75.7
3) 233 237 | 74.8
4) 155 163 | 64.7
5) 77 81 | 61.5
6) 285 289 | 73.8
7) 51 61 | 58.5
